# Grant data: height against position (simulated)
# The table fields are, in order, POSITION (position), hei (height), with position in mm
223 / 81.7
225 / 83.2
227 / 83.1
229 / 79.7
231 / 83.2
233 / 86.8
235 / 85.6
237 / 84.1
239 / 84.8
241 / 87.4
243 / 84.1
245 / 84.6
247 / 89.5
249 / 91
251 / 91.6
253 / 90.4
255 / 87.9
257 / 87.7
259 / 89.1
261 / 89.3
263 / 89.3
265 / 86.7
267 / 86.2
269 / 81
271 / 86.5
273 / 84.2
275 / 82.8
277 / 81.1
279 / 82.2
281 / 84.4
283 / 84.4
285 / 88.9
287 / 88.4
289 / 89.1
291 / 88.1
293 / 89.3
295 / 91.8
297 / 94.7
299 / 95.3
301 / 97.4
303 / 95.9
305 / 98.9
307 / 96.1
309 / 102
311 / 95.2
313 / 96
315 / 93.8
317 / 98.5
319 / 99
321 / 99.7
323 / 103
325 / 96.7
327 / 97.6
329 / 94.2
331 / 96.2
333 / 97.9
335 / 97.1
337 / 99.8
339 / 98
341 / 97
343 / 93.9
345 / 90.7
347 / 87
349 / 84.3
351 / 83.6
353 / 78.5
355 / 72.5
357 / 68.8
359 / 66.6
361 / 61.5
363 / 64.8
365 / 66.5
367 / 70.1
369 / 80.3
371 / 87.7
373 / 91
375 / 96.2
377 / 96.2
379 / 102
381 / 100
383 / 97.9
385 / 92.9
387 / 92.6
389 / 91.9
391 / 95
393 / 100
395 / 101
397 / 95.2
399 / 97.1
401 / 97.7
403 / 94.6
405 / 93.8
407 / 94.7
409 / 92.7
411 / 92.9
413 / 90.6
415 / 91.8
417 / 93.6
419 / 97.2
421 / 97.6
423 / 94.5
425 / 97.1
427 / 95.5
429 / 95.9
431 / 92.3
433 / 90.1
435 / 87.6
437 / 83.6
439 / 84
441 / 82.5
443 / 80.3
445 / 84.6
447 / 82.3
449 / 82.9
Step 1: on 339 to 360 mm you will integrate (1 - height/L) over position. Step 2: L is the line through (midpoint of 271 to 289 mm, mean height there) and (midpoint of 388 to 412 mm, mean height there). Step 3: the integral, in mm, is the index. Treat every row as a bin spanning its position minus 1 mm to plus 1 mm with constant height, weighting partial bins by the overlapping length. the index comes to 1.8 mm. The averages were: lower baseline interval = 84.9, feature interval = 83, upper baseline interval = 95.5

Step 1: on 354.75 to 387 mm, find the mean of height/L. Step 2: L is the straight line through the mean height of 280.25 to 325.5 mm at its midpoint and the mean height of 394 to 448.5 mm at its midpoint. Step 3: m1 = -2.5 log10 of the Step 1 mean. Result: 0.12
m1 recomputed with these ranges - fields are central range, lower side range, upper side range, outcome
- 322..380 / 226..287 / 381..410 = 0.07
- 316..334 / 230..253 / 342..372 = -0.22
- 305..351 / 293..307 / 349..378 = -0.10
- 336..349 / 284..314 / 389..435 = 0.01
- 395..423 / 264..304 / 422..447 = -0.07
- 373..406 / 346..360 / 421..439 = -0.15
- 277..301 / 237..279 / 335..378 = -0.04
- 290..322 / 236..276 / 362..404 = -0.09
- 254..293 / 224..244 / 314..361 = 0.00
